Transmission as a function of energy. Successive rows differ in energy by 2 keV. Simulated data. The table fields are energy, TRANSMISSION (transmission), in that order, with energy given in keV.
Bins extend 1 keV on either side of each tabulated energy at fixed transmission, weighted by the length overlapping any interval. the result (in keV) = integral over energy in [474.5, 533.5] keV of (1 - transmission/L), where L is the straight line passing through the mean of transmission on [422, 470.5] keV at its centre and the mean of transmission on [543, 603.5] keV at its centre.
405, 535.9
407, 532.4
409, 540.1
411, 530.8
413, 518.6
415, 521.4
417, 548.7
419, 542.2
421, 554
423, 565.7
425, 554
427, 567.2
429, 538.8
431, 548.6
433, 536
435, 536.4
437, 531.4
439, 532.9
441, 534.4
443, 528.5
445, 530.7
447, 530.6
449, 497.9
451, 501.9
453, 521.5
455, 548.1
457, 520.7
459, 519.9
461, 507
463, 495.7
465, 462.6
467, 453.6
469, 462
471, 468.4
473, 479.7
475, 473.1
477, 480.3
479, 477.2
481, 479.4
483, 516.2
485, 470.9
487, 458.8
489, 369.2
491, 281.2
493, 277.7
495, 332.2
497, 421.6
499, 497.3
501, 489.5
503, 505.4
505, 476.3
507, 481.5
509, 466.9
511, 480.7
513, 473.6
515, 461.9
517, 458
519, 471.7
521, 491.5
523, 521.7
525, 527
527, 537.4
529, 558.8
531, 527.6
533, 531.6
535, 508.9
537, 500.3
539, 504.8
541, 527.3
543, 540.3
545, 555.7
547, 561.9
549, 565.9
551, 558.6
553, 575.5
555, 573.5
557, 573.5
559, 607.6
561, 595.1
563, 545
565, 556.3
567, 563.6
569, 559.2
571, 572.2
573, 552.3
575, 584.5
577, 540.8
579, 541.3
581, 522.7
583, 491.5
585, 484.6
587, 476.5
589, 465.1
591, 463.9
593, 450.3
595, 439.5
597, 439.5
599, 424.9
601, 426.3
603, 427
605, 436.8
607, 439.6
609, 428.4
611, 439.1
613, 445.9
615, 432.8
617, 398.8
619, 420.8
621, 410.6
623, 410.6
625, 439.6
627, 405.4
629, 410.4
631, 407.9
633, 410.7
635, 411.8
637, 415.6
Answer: 6.41 keV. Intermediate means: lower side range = 521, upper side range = 524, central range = 466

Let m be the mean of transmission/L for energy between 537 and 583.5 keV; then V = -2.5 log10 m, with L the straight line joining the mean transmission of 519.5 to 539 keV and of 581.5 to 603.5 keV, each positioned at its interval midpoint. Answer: -0.14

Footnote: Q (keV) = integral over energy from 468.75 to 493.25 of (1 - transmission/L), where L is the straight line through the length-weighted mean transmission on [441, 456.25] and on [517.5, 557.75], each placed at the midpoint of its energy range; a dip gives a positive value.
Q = 3.96 keV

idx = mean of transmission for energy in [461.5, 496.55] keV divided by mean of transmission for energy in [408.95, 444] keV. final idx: 0.81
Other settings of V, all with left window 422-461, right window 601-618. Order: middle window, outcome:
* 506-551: -0.07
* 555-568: -0.24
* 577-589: -0.13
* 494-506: 0.10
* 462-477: 0.10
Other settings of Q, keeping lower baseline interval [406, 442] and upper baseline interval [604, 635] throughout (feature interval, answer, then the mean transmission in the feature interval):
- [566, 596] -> -4.6 keV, 514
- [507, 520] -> 0.4 keV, 470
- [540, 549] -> -1.6 keV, 548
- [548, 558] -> -2.3 keV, 569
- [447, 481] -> 1.6 keV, 493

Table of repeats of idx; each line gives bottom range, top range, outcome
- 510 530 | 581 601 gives 0.93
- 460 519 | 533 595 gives 1.18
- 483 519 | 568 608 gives 1.11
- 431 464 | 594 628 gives 0.82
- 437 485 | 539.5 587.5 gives 1.10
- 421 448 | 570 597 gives 0.93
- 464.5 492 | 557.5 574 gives 1.26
